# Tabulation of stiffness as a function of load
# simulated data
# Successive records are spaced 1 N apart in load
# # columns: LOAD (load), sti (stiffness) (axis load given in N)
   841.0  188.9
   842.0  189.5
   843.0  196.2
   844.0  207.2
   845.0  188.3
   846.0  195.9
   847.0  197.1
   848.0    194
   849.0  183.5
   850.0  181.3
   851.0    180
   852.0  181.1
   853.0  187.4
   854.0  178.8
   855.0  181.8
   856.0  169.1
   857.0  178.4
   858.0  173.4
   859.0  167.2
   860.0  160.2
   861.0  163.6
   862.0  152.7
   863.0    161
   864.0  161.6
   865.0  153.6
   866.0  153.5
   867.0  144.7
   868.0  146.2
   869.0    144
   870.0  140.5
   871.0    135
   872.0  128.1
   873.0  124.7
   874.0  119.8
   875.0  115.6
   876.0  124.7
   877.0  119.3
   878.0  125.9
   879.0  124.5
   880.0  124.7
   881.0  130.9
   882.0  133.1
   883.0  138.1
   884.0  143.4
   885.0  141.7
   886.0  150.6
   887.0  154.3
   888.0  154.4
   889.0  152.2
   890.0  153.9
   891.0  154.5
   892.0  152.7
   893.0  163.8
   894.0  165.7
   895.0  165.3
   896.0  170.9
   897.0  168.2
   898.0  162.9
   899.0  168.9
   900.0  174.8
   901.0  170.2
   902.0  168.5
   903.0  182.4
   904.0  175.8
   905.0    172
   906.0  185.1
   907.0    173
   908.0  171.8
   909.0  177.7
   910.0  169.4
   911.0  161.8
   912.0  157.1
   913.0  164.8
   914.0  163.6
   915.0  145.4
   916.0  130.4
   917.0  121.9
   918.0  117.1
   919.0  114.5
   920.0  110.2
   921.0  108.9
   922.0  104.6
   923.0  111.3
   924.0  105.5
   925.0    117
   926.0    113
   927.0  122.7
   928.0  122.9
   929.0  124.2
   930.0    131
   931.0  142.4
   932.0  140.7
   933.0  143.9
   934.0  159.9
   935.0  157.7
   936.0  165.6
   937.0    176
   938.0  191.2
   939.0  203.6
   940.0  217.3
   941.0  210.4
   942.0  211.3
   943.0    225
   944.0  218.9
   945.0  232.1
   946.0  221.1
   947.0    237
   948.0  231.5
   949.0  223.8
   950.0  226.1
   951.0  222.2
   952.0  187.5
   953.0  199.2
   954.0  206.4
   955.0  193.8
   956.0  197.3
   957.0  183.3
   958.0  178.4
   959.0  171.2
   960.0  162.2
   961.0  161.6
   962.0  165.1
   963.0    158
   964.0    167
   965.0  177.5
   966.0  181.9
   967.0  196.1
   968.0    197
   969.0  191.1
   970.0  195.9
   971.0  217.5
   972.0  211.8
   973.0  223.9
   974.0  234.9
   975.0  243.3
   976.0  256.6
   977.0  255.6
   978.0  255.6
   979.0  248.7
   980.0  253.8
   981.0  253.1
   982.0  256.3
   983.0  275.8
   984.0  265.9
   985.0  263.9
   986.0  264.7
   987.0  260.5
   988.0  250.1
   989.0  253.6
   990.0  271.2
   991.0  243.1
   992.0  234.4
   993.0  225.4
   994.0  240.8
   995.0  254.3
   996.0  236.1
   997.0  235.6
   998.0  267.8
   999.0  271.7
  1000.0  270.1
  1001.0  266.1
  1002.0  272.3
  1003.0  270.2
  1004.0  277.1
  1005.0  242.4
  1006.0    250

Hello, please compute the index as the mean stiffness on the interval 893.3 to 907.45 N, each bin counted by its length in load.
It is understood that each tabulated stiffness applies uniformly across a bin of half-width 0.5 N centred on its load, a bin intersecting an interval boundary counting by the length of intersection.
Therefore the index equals 172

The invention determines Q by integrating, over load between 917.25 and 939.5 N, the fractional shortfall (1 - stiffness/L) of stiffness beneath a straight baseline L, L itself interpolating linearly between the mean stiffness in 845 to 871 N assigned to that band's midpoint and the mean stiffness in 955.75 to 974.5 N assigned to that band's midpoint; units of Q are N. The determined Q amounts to 5.6 N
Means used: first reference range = 169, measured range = 135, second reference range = 188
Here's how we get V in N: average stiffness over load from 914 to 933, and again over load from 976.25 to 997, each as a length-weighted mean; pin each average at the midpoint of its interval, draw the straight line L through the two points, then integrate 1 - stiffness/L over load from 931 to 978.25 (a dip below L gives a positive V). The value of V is -3.7 N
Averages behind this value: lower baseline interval 123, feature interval 199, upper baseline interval 253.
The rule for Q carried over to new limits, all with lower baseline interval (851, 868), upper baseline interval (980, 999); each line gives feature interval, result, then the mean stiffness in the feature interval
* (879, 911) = 5.2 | 160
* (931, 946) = 2.1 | 189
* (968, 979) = 0.7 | 228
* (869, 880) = 3.1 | 127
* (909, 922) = 4.1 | 139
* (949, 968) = 3.7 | 187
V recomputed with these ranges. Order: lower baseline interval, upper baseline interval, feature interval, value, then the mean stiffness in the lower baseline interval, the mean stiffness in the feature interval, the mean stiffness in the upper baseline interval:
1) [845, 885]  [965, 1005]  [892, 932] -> 8.5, 155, 148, 244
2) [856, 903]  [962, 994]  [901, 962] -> 7.7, 150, 169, 231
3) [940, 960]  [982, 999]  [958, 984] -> 2.2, 208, 213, 253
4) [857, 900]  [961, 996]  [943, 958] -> -0.4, 148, 212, 230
